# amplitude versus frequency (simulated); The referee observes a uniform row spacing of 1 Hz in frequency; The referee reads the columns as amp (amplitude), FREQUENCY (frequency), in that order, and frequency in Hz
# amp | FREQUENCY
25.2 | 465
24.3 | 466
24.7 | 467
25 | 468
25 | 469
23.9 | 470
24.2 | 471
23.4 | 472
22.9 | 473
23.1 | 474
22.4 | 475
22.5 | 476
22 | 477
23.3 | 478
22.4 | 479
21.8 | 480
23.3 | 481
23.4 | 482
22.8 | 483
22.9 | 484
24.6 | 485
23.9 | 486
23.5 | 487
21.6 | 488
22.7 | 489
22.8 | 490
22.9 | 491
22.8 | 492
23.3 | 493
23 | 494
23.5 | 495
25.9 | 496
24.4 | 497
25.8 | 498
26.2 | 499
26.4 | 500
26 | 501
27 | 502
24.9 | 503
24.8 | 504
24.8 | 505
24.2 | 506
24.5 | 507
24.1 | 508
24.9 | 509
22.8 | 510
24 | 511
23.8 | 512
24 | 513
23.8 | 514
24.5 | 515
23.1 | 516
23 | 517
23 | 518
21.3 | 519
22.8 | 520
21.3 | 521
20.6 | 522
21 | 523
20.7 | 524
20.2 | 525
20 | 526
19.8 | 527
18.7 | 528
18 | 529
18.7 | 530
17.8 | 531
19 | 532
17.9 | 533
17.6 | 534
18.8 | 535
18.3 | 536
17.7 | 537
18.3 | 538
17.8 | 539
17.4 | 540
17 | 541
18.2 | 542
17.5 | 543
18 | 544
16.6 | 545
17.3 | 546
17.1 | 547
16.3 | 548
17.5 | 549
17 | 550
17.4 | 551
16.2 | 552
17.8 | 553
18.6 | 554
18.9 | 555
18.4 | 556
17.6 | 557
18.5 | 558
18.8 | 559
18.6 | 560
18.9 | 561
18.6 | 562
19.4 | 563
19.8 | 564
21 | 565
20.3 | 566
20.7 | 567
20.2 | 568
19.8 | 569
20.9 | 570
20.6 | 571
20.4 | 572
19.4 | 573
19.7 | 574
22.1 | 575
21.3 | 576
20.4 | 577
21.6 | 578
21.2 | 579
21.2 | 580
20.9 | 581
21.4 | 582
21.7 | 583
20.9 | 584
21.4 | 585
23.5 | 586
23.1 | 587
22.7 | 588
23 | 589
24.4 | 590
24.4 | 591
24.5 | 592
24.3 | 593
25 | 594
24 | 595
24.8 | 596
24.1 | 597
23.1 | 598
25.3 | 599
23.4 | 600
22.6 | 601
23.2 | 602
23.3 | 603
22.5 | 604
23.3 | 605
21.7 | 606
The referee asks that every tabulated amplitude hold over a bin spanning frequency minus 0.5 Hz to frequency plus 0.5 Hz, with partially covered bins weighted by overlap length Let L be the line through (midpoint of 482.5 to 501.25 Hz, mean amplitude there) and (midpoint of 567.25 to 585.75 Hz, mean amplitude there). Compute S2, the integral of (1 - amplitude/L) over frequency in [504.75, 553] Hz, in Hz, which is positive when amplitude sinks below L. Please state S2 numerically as 5.5 Hz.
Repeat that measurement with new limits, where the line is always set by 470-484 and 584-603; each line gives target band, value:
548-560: 2.8 Hz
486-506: -1.1 Hz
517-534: 2.3 Hz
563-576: 1.7 Hz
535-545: 2.4 Hz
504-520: -0.4 Hz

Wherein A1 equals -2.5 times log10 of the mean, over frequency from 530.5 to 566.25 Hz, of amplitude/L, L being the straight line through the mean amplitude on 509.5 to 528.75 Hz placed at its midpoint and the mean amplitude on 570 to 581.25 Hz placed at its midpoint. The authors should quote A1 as 0.18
